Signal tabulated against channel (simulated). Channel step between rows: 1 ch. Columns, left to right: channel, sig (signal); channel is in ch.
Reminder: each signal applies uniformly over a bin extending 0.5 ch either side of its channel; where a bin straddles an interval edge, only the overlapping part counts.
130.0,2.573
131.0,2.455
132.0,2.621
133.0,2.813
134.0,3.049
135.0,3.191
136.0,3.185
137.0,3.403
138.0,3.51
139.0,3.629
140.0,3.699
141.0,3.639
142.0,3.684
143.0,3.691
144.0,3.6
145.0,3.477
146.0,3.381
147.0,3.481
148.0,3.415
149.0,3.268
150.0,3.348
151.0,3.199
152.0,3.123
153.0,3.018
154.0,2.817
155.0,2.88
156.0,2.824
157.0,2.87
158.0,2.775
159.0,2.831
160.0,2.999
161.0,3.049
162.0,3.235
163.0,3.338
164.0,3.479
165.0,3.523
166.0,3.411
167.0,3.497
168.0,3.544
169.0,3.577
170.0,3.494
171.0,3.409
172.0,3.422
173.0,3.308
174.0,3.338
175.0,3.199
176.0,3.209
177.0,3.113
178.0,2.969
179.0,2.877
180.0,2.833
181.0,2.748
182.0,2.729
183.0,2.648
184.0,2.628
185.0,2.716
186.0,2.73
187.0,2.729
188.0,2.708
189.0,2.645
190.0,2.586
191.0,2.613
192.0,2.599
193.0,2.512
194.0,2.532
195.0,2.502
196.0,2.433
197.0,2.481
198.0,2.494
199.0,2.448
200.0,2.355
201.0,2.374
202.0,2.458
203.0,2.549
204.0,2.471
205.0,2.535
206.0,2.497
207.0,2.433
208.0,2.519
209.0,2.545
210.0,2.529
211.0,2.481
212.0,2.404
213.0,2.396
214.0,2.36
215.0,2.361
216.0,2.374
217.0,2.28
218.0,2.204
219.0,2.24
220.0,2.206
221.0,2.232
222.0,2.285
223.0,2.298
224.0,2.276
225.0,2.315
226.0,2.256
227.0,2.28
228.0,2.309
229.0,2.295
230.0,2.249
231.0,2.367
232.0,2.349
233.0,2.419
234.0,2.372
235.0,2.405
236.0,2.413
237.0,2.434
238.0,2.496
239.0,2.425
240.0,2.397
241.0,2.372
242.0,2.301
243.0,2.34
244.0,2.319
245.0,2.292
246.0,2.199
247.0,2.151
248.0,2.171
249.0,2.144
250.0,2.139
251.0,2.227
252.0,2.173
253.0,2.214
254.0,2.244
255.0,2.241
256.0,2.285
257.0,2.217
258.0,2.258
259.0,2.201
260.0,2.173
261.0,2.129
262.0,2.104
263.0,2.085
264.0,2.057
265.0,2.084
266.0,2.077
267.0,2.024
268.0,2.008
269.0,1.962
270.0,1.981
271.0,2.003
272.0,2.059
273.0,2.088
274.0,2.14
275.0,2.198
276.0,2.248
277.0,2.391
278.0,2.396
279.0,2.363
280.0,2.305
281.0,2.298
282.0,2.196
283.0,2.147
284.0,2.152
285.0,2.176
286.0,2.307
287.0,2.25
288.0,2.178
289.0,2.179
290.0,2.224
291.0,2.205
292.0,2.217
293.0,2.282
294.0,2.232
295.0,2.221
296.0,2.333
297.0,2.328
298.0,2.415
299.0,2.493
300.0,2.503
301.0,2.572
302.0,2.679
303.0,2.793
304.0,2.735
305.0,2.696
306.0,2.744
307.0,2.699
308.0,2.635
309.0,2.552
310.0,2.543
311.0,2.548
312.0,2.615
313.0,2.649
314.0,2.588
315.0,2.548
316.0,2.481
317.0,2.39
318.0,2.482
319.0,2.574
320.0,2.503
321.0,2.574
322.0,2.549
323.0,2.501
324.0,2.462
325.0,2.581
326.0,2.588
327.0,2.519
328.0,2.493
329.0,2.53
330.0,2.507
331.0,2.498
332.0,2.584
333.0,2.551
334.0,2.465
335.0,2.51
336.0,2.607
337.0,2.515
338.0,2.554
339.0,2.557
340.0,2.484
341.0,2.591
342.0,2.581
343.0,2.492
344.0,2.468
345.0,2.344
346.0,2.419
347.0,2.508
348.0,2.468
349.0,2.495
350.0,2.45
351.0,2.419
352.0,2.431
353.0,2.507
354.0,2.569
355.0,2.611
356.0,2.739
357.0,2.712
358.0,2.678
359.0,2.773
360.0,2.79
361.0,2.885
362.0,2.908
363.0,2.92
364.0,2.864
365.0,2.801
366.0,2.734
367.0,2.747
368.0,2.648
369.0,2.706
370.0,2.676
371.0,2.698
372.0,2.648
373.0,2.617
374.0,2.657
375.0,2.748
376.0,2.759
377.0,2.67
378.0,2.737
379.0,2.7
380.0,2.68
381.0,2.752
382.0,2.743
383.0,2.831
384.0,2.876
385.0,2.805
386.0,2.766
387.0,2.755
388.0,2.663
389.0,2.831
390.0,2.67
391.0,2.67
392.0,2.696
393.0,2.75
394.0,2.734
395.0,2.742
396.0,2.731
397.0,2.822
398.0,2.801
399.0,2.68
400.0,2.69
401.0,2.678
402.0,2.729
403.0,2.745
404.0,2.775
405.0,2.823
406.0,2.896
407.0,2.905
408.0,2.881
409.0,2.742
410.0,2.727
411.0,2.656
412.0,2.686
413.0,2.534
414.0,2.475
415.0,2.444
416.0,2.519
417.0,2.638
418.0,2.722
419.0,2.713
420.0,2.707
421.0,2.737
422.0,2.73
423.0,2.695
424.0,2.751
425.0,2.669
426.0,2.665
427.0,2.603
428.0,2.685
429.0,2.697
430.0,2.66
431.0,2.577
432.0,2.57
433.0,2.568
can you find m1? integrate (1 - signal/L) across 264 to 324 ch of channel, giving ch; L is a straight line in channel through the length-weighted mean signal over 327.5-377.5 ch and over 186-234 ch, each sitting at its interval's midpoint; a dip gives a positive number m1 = 4.2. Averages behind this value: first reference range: 2.42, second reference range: 2.61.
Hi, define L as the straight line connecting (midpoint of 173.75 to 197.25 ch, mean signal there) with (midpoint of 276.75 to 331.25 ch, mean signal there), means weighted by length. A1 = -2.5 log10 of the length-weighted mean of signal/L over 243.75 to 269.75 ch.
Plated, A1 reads 0.19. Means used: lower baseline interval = 2.75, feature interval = 2.16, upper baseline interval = 2.45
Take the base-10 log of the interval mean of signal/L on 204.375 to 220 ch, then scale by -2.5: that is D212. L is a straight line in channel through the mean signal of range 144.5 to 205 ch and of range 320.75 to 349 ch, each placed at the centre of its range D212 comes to 0.18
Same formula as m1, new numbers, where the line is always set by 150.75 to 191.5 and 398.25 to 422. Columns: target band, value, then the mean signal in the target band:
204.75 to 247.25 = 8.72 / 2.35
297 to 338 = 3.96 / 2.56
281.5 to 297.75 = 3.63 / 2.23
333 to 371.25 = 2.34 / 2.61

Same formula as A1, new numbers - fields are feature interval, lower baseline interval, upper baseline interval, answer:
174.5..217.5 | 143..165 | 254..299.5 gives 0.10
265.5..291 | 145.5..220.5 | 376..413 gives 0.27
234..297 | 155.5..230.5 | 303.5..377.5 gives 0.19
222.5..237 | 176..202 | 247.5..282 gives 0.03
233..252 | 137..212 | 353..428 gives 0.25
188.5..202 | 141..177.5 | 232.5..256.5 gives 0.15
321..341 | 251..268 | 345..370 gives -0.01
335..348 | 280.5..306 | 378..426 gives 0.01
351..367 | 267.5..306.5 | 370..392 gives -0.04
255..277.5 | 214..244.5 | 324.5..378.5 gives 0.14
